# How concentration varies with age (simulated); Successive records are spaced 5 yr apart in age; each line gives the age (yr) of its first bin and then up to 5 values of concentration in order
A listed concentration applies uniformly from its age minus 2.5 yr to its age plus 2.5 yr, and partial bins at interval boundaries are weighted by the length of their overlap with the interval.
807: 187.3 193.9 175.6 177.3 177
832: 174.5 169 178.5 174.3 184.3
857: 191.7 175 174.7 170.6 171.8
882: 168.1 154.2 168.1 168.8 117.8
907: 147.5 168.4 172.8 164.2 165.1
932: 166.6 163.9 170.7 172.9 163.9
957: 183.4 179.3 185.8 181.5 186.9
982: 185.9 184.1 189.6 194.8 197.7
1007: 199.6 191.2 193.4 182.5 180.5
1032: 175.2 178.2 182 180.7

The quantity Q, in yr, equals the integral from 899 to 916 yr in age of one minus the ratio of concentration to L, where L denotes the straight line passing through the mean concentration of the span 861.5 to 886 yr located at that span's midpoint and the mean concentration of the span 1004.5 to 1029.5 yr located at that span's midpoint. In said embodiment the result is 2.7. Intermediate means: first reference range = 171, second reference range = 189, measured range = 148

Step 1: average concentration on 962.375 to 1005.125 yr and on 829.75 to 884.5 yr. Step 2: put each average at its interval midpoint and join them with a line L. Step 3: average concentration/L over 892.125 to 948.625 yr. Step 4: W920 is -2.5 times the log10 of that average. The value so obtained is 0.13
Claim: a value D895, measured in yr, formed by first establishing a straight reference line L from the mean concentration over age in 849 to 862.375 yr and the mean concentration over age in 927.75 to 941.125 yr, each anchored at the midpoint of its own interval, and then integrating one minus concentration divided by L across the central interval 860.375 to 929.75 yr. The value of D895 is 4.77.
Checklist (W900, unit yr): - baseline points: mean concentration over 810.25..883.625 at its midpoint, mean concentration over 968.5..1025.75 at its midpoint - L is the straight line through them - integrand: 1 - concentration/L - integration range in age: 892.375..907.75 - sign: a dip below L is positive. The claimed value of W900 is 2.9 yr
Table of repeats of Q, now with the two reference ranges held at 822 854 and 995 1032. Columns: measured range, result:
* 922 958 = 3.09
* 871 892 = 1.59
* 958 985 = 0.44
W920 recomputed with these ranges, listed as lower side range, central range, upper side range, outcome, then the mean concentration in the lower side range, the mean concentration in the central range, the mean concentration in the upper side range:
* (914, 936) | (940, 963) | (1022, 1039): -0.024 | 167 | 174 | 179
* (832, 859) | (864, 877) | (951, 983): 0.042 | 179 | 173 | 182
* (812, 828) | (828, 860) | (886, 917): -0.039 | 179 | 179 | 156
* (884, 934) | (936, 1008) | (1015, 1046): -0.071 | 159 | 183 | 182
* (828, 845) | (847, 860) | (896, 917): -0.098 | 174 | 185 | 152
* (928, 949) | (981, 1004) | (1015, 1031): -0.071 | 168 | 191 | 184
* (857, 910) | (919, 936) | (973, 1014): 0.057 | 163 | 165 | 191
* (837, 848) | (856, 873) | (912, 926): -0.027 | 175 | 177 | 168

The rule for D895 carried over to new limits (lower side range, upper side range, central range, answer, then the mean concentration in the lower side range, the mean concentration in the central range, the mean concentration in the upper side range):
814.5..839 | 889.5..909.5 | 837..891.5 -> -3.88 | 175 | 174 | 151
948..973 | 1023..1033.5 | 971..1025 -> -3.43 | 178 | 190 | 179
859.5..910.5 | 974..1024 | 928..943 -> 0.69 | 162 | 167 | 191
